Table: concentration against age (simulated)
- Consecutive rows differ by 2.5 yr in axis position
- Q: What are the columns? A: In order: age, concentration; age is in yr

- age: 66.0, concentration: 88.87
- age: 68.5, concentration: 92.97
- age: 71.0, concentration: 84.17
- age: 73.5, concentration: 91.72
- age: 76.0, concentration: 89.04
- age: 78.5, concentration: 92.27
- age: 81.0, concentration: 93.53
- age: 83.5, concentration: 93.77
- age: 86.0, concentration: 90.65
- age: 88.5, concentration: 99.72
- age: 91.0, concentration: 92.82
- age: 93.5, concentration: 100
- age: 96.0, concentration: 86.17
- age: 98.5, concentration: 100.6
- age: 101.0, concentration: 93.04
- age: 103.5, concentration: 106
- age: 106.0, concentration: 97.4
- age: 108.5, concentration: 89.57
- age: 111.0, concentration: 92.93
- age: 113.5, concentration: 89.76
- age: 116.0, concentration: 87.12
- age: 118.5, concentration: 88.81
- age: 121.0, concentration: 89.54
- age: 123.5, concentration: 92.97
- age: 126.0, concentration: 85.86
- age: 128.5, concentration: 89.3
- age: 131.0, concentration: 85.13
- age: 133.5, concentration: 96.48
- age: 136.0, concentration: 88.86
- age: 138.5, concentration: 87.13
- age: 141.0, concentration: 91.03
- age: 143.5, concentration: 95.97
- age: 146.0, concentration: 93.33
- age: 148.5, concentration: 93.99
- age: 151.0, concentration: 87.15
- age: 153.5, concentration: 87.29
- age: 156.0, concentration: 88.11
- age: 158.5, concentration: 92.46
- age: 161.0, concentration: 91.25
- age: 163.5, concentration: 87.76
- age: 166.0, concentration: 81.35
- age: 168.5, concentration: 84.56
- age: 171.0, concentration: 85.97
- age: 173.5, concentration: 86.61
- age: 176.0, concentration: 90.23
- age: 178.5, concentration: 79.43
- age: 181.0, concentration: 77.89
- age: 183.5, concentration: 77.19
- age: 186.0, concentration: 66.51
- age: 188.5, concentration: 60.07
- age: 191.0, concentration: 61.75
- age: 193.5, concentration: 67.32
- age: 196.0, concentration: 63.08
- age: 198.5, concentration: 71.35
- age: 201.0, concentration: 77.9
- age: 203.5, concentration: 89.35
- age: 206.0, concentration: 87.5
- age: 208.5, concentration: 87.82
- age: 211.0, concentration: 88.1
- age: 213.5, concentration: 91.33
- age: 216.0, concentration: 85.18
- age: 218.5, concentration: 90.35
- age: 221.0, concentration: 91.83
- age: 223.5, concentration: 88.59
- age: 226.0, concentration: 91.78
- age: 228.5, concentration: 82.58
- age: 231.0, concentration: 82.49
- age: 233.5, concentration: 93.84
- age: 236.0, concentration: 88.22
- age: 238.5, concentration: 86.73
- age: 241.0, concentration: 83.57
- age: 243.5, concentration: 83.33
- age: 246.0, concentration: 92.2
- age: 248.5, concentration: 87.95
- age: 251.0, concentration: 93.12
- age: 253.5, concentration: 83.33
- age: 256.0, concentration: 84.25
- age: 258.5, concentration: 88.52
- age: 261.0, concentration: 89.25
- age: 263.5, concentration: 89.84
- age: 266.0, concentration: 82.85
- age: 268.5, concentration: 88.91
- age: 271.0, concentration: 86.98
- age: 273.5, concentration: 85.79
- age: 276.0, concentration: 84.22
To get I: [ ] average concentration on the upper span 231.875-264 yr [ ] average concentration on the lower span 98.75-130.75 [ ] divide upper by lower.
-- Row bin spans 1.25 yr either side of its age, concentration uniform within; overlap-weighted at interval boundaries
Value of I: 1.0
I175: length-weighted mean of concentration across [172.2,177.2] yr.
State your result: 88.4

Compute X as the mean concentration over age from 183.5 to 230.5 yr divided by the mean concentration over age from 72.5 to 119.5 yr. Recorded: 0.86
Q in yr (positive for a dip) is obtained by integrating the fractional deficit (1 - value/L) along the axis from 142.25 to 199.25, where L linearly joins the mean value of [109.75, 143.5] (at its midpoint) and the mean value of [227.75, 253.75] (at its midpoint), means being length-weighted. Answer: 4.79 yr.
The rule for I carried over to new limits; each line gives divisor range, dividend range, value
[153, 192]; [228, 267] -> 1.07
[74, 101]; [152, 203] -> 0.84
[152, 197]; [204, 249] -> 1.11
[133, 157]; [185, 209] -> 0.80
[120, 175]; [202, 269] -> 0.98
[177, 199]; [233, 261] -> 1.26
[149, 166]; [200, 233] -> 0.99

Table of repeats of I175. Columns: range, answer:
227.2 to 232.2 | 82.6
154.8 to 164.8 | 89.9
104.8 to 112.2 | 93.3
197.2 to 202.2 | 74.5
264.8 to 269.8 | 85.9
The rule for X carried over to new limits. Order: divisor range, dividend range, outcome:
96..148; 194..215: 0.89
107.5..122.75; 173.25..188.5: 0.86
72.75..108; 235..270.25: 0.92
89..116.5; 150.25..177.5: 0.93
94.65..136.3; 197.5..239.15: 0.95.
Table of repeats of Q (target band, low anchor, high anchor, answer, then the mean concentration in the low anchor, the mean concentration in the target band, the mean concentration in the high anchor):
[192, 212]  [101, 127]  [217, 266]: 2.3 yr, 92.1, 78.7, 87.8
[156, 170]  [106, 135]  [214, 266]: 0.3 yr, 90.1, 87.5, 87.8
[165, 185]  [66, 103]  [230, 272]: 1.6 yr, 93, 82.7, 87.4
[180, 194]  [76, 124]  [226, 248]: 3.3 yr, 93.4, 68.3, 87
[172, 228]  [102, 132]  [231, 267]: 5.2 yr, 91.3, 80.6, 87.5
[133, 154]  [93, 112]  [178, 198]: -2.1 yr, 95.6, 91.2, 68.9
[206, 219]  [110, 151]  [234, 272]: 0.0 yr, 90.4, 88.4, 87.4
